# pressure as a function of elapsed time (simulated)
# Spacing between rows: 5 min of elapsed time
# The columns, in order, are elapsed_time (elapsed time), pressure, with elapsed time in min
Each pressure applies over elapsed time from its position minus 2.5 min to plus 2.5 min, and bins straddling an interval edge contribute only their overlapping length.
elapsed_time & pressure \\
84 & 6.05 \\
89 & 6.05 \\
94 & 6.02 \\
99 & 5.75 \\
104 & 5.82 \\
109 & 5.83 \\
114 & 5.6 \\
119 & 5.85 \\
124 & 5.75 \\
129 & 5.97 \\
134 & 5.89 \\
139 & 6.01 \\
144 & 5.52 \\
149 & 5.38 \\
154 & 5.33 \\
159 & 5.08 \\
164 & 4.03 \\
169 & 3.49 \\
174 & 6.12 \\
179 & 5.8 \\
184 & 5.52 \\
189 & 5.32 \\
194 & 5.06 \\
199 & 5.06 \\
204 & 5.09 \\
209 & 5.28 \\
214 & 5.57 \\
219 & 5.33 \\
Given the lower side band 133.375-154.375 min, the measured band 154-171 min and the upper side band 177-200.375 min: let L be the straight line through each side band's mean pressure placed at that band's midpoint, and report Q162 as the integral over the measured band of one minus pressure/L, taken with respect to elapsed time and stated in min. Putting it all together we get 3.5 min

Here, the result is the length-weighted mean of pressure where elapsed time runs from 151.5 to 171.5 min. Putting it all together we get 4.48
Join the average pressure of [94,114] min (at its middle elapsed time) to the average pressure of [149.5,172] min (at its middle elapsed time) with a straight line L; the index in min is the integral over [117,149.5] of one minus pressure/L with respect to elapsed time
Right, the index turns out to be -3.85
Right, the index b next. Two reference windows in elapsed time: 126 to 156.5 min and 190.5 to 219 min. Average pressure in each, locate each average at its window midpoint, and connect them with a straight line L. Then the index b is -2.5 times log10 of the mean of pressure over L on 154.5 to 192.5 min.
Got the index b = 0.08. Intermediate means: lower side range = 5.68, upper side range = 5.23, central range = 5.07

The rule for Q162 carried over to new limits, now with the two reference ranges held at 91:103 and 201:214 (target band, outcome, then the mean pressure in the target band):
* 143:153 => 0.3 min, 5.42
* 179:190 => -0.3 min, 5.52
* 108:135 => -0.3 min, 5.81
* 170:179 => -0.3 min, 5.59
